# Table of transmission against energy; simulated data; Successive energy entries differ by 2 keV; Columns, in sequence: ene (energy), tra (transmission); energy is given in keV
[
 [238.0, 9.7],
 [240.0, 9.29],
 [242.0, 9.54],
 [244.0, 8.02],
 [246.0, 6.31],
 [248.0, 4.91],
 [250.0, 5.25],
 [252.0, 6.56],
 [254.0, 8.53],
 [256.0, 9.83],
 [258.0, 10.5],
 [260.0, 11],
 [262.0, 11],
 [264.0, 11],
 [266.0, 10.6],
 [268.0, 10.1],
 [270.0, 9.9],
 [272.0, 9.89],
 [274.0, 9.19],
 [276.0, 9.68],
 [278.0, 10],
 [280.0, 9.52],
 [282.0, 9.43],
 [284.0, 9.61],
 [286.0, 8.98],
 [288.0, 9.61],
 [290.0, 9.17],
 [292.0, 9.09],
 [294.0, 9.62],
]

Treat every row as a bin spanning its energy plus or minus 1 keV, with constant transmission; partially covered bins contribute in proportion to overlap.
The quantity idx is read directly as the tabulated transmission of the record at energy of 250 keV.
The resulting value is 5.25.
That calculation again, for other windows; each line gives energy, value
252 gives 6.56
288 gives 9.61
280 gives 9.52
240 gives 9.29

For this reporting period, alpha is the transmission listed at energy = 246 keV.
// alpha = 6.31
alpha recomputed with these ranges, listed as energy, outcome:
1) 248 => 4.91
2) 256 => 9.83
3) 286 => 8.98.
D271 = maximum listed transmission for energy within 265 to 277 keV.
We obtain 10.6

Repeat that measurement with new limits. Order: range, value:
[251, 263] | 11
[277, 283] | 10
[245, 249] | 6.31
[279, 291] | 9.61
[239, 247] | 9.54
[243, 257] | 9.83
